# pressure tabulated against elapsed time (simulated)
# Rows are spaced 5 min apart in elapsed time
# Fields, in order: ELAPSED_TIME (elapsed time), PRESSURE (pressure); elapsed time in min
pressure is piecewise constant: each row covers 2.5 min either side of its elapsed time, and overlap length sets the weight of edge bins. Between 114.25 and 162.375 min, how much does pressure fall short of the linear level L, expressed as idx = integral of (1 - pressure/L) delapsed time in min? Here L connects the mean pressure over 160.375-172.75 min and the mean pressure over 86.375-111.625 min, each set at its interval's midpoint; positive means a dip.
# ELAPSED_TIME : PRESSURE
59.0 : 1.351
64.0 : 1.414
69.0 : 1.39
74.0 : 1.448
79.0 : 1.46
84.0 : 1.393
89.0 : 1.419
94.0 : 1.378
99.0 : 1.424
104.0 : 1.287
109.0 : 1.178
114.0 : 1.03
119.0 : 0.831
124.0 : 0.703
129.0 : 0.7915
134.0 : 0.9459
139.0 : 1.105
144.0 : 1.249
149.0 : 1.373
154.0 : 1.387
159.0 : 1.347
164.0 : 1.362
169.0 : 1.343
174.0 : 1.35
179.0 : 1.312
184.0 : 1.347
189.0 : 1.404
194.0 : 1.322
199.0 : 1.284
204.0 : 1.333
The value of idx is 9.4 min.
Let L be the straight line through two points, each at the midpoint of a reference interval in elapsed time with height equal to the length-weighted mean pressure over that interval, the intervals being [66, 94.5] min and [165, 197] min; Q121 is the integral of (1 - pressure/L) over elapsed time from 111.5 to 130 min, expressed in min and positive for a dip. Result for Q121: 7.28 min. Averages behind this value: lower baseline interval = 1.42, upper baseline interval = 1.35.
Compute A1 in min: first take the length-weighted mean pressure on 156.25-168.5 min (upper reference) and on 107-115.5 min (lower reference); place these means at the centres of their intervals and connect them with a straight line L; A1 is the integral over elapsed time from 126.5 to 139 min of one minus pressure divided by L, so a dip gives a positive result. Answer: 3.1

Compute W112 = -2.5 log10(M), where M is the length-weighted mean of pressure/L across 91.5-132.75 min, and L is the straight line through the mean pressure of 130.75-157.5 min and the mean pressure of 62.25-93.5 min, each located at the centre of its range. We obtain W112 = 0.22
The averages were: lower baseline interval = 1.42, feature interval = 1.07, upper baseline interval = 1.21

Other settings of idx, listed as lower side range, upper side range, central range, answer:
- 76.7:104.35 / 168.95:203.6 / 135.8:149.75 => 1.6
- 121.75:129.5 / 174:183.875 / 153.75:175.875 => -3.6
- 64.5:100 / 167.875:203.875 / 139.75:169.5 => 0.7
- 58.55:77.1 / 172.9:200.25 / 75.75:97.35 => -0.3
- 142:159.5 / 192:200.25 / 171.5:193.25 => -0.6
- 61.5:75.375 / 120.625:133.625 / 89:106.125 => -4.2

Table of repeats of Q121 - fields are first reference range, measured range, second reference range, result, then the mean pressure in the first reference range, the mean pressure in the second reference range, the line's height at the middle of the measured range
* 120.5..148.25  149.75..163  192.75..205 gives -3.34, 0.98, 1.31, 1.09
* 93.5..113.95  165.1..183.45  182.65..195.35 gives 0.12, 1.28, 1.36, 1.35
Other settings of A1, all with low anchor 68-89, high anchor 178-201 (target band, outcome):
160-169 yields 0.0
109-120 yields 3.1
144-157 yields 0.1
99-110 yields 0.9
